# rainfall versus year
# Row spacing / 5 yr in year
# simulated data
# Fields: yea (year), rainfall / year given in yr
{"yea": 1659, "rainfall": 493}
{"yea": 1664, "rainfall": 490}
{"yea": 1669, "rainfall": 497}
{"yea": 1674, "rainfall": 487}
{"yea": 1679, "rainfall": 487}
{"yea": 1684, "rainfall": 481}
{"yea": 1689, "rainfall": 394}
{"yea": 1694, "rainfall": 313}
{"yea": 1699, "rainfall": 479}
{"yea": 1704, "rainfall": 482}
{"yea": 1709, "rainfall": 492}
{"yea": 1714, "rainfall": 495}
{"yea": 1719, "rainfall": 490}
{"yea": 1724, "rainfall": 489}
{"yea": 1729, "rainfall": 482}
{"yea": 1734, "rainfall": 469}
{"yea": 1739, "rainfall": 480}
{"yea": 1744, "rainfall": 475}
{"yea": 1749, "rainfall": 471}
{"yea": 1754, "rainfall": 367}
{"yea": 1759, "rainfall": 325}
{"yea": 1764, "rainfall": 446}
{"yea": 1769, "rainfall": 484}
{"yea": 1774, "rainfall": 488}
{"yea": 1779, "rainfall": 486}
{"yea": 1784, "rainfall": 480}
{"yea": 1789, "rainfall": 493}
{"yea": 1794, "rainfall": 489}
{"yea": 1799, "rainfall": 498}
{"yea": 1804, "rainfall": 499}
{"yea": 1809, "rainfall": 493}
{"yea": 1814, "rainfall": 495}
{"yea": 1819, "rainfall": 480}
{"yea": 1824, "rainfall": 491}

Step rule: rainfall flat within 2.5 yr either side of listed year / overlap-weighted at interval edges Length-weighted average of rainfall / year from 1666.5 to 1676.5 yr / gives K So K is 492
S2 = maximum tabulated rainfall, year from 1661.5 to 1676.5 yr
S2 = 497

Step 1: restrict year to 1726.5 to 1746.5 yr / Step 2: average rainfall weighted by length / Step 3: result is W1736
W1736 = 476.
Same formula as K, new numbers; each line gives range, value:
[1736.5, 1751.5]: 475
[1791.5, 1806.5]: 495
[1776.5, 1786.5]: 483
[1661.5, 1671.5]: 494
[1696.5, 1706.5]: 480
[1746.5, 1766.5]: 402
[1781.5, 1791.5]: 486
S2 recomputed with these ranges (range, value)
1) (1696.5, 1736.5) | 495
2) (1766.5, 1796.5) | 493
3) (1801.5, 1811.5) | 499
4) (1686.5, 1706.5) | 482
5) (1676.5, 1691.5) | 487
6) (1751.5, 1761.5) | 367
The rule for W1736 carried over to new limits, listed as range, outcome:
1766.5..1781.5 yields 486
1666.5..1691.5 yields 469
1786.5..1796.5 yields 491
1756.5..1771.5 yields 418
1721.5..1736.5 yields 480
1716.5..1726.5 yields 490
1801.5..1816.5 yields 496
